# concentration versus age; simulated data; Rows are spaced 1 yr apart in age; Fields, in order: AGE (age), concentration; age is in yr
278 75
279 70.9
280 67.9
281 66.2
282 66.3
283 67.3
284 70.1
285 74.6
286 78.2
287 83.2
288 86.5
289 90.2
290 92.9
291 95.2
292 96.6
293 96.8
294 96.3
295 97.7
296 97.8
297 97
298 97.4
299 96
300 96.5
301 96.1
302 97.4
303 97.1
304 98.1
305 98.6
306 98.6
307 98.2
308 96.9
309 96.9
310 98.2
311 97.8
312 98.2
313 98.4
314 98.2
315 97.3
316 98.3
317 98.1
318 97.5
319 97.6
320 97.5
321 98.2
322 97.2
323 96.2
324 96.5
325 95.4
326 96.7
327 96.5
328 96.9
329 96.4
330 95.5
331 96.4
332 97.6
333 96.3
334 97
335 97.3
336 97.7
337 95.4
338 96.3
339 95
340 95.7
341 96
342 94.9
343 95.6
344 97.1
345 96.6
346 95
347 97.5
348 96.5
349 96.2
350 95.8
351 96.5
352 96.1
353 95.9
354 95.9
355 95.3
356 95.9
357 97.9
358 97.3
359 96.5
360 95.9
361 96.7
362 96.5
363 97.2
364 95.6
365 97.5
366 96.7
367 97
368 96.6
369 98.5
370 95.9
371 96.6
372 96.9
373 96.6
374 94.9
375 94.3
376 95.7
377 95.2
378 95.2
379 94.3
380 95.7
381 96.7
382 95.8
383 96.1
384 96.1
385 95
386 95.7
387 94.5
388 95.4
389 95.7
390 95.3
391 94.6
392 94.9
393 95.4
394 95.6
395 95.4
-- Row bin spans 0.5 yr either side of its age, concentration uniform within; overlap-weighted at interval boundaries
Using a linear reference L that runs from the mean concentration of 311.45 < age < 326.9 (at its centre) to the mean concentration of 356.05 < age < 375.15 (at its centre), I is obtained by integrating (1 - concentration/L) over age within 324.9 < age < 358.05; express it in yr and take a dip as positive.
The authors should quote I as 0.25 yr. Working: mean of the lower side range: 97.4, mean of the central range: 96.3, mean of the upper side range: 96.6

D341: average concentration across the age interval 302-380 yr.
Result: 96.7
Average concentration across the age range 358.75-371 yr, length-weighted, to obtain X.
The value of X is 96.7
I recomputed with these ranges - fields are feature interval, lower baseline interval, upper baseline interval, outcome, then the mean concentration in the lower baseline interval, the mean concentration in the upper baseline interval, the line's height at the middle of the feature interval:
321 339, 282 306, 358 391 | -0.7 yr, 90.8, 96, 93.1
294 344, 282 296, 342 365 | -3.4 yr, 86.3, 96.3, 90.9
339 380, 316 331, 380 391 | 0.0 yr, 96.9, 95.6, 96.1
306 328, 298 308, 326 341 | -0.1 yr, 97.4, 96.4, 96.9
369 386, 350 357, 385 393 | -0.1 yr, 96.1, 95.2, 95.5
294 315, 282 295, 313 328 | -1.4 yr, 85.4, 97.3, 91.3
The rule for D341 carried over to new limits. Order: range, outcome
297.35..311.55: 97.4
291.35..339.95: 97.1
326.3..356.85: 96.2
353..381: 96.2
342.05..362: 96.3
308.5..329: 97.4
